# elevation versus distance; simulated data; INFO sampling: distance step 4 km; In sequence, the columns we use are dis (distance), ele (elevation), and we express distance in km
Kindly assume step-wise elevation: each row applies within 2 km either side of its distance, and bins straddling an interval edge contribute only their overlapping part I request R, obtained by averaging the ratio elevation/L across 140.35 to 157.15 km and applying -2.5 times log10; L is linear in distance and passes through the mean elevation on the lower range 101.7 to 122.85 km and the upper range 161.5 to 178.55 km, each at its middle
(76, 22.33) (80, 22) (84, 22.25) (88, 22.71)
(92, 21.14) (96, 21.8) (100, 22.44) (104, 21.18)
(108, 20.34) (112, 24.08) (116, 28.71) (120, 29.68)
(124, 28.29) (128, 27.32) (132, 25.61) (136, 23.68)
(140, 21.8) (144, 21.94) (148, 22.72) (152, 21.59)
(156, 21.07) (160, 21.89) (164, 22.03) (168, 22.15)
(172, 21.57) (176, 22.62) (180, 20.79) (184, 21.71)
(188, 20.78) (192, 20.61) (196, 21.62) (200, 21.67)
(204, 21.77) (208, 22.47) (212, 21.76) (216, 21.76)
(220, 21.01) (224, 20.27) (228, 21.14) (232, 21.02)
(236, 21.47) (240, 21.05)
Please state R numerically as 0.06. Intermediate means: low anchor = 24.9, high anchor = 22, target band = 21.9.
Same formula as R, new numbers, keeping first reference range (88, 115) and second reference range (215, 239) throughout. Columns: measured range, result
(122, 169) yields -0.08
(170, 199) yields 0.00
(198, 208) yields -0.03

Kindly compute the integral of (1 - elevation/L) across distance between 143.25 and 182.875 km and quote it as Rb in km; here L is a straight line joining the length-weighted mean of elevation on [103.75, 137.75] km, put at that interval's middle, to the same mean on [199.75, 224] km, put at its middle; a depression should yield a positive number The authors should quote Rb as 3.2 km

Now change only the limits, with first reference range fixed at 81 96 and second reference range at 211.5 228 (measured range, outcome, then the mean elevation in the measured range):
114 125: -3.61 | 28.9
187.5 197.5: 0.15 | 21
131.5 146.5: -0.92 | 23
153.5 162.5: 0.01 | 21.5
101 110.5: 0.34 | 21.1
